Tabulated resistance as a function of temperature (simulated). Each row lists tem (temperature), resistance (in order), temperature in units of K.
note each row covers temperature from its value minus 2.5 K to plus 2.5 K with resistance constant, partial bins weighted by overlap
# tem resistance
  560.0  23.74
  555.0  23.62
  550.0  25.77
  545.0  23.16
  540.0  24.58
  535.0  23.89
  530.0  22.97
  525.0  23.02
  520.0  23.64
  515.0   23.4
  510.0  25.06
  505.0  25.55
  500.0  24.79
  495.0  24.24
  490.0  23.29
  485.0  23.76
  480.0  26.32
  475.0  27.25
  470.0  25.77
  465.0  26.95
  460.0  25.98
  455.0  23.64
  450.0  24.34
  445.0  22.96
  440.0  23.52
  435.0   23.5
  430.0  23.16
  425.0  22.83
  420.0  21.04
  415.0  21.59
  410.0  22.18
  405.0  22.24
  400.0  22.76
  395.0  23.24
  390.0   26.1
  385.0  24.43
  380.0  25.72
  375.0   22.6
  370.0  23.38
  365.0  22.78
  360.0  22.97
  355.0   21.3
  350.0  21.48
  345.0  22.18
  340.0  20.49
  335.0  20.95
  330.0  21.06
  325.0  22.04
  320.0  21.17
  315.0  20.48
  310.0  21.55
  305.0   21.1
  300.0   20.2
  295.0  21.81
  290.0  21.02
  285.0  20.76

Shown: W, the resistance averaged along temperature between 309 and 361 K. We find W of 21.4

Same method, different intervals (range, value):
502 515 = 24.9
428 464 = 24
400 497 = 23.9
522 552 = 23.9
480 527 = 24.2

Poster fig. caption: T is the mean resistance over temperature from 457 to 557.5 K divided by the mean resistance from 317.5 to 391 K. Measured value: 1.1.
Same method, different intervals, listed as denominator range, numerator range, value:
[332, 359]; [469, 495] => 1.18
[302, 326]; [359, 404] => 1.12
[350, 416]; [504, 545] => 1.03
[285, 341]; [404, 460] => 1.09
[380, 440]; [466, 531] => 1.06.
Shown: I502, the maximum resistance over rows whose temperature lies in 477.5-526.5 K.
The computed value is 26.32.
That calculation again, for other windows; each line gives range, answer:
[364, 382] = 25.72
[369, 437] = 26.1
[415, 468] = 26.95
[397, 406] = 22.76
